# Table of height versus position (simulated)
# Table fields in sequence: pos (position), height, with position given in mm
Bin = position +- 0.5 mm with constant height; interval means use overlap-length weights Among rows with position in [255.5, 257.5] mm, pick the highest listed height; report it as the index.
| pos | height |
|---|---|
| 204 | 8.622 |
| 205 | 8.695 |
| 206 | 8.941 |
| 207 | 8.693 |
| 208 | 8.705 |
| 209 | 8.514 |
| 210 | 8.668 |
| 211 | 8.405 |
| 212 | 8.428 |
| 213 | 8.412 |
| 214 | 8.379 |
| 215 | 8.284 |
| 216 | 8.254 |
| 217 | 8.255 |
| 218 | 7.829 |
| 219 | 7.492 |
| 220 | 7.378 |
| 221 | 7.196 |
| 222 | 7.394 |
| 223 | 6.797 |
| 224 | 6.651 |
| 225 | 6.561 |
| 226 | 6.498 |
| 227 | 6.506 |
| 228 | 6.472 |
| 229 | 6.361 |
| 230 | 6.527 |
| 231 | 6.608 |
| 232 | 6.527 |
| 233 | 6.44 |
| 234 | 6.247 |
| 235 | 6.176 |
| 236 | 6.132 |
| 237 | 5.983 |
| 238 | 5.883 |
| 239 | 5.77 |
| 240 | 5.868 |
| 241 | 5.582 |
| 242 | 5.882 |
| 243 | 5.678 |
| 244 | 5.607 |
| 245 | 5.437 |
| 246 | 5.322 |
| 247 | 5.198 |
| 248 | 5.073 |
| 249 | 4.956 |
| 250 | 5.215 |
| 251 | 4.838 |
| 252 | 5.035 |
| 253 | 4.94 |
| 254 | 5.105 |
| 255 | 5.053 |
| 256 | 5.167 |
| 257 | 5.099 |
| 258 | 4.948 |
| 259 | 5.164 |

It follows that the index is 5.167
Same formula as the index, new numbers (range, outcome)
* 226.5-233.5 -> 6.608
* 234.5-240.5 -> 6.176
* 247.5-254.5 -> 5.215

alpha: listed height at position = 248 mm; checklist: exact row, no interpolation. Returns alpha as 5.073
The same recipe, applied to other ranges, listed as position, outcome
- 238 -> 5.883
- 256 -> 5.167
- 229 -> 6.361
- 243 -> 5.678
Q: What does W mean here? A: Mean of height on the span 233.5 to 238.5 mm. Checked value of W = 6.08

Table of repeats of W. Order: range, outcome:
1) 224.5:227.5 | 6.52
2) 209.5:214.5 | 8.46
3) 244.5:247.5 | 5.32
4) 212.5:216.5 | 8.33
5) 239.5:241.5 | 5.72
